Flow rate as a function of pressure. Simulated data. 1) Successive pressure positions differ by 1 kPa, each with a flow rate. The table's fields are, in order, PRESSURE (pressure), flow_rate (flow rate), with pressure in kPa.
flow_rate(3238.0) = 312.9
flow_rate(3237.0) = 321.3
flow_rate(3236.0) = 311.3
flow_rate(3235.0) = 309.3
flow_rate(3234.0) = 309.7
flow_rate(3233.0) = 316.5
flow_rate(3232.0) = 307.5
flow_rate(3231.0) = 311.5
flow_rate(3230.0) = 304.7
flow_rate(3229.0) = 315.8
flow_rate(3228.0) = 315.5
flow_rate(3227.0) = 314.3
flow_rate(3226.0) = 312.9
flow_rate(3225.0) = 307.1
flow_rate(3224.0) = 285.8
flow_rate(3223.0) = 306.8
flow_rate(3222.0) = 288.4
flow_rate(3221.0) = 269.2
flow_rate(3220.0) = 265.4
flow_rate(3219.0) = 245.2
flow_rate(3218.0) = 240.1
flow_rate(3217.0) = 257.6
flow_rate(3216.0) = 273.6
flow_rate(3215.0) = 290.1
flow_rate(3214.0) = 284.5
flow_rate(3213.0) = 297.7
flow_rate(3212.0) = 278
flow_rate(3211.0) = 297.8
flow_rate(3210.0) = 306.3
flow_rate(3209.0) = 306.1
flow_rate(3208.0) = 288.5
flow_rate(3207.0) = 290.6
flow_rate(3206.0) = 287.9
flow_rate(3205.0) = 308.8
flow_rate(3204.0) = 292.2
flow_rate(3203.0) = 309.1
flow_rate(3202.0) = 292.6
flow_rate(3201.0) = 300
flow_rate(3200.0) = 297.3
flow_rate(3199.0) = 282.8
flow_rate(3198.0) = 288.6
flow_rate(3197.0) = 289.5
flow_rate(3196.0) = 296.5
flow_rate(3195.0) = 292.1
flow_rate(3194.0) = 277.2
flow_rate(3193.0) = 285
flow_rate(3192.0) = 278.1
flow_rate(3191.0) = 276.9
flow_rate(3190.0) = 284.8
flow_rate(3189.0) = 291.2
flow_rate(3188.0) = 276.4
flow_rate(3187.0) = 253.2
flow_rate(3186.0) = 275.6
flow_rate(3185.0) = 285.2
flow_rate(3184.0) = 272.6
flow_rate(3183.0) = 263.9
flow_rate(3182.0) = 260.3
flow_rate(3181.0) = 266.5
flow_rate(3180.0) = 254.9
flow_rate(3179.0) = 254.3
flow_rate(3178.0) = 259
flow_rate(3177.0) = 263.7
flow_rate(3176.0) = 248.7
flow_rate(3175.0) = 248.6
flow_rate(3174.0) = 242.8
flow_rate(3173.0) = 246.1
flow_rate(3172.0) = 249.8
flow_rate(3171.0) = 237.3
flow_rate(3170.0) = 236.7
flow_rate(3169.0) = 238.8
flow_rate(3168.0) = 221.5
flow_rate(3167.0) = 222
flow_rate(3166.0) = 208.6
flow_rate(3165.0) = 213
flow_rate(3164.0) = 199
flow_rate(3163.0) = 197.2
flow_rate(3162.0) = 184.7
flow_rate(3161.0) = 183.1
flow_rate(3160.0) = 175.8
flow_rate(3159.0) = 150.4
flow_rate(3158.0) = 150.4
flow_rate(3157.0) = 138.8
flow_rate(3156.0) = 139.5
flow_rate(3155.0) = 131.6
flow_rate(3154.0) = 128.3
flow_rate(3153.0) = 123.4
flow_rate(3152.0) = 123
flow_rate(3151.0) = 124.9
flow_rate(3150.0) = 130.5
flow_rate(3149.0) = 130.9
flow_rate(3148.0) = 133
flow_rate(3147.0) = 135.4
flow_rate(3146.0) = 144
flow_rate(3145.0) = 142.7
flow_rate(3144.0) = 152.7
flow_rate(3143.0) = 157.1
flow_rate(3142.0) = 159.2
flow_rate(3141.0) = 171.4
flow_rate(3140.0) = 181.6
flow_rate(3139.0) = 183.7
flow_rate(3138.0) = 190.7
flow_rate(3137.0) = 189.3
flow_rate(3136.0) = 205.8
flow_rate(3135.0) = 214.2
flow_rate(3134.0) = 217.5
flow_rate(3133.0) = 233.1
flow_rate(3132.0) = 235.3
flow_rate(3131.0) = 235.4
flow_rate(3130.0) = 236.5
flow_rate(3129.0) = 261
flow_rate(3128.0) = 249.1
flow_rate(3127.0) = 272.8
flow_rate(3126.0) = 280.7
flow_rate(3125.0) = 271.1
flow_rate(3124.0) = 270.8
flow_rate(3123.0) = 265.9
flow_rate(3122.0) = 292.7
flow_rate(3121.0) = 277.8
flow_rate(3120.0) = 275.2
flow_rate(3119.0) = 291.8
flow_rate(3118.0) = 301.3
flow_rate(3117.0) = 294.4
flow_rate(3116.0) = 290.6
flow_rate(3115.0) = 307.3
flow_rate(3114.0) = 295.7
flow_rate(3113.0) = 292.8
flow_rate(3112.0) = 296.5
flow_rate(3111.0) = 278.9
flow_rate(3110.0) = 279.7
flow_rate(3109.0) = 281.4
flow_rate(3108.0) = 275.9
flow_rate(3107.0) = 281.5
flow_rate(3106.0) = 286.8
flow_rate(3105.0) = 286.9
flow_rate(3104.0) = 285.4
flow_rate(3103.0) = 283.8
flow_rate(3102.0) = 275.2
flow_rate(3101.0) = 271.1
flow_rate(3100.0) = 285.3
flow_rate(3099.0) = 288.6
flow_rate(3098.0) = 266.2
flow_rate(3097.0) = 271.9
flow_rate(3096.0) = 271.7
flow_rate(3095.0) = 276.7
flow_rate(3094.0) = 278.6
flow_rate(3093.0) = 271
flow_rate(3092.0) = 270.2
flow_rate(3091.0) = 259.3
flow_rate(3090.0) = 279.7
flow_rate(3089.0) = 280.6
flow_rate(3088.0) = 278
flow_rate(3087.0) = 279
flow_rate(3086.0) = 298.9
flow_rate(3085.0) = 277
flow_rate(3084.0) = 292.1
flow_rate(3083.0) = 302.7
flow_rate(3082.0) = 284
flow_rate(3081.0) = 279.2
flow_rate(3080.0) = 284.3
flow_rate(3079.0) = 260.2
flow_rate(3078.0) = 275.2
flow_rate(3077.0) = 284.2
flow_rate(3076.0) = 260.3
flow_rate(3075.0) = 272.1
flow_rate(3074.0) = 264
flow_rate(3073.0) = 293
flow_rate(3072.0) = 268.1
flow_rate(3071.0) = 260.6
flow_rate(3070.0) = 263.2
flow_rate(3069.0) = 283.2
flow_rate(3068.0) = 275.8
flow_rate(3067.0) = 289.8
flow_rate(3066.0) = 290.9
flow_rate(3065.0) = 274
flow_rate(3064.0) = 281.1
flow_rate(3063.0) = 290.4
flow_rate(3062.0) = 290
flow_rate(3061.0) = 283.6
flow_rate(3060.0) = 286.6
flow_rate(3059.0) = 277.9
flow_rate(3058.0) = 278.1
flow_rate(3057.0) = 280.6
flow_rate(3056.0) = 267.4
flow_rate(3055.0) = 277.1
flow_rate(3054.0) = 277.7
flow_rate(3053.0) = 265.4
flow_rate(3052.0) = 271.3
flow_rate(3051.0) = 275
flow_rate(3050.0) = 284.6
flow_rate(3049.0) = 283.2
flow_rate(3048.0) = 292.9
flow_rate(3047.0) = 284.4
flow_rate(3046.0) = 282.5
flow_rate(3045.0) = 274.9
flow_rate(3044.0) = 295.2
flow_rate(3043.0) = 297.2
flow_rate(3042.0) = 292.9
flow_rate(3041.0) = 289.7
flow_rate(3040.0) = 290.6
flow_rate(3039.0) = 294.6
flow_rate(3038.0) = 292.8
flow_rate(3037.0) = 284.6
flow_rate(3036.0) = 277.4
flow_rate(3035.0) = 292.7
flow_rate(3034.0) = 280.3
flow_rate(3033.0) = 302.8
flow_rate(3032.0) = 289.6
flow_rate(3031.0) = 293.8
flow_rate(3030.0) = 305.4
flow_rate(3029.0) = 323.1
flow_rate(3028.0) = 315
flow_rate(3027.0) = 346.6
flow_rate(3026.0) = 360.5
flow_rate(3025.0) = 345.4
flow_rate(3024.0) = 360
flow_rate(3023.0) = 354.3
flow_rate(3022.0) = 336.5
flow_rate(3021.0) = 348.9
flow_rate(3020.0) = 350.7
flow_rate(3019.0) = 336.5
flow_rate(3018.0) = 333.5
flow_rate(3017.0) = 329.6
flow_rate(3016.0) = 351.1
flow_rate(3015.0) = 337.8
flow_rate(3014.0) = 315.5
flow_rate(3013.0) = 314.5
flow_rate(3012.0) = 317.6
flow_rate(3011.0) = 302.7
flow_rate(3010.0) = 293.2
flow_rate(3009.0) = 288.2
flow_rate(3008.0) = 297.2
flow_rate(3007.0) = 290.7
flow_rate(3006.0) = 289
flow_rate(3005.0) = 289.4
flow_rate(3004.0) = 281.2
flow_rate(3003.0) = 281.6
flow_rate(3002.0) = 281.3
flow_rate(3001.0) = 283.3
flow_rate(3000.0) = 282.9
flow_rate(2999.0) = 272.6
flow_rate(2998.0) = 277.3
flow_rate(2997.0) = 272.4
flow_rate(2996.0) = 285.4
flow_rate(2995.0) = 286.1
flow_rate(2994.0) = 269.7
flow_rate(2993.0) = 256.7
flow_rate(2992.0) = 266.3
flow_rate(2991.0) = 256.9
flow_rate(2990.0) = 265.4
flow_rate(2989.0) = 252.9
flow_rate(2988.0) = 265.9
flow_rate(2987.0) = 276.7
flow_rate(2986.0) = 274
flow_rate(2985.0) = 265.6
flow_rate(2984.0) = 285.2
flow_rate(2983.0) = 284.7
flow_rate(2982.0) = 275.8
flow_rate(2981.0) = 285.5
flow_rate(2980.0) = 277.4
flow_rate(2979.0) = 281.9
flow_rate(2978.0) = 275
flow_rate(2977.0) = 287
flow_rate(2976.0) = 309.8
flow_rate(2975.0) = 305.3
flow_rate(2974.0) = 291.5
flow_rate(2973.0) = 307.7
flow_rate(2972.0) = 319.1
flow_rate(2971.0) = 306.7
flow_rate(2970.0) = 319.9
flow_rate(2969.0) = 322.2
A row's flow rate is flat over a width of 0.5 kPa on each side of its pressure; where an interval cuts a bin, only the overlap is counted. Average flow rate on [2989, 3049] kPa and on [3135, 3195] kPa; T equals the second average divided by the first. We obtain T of 0.7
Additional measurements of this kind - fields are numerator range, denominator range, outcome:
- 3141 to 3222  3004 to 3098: 0.80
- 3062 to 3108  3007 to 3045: 0.89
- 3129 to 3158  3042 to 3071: 0.60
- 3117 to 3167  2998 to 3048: 0.65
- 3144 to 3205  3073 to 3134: 0.82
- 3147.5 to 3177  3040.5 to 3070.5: 0.66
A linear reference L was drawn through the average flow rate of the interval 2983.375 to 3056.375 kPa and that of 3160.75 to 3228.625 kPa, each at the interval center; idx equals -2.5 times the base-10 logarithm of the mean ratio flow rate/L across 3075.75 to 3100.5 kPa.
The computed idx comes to 0.03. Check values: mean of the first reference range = 296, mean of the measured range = 278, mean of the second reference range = 270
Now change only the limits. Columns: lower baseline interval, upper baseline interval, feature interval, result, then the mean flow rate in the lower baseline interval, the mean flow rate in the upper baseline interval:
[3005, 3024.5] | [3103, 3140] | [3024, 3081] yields 0.05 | 323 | 263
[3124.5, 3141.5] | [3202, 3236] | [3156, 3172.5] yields 0.25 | 225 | 294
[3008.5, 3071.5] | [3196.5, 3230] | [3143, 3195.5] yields 0.35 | 300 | 291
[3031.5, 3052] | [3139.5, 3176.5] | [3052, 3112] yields -0.12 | 287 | 178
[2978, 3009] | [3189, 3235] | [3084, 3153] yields 0.17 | 277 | 292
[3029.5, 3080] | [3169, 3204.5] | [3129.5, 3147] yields 0.41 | 282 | 272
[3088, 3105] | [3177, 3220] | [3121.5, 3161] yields 0.43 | 276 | 281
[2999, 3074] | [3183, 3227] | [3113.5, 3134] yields 0.08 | 297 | 286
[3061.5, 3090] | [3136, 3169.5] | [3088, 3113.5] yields -0.15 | 280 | 166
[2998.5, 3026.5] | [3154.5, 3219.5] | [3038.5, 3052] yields 0.06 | 315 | 254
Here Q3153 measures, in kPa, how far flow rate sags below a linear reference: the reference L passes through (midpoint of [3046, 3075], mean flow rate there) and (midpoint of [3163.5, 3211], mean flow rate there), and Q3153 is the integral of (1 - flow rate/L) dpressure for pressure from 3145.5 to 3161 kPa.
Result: 7.6 kPa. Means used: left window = 279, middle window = 139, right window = 269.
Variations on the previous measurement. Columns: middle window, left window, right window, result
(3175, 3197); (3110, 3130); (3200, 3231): 1.2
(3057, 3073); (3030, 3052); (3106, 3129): 0.4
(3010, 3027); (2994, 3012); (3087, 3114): -3.1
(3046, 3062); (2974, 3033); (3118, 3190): -0.5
